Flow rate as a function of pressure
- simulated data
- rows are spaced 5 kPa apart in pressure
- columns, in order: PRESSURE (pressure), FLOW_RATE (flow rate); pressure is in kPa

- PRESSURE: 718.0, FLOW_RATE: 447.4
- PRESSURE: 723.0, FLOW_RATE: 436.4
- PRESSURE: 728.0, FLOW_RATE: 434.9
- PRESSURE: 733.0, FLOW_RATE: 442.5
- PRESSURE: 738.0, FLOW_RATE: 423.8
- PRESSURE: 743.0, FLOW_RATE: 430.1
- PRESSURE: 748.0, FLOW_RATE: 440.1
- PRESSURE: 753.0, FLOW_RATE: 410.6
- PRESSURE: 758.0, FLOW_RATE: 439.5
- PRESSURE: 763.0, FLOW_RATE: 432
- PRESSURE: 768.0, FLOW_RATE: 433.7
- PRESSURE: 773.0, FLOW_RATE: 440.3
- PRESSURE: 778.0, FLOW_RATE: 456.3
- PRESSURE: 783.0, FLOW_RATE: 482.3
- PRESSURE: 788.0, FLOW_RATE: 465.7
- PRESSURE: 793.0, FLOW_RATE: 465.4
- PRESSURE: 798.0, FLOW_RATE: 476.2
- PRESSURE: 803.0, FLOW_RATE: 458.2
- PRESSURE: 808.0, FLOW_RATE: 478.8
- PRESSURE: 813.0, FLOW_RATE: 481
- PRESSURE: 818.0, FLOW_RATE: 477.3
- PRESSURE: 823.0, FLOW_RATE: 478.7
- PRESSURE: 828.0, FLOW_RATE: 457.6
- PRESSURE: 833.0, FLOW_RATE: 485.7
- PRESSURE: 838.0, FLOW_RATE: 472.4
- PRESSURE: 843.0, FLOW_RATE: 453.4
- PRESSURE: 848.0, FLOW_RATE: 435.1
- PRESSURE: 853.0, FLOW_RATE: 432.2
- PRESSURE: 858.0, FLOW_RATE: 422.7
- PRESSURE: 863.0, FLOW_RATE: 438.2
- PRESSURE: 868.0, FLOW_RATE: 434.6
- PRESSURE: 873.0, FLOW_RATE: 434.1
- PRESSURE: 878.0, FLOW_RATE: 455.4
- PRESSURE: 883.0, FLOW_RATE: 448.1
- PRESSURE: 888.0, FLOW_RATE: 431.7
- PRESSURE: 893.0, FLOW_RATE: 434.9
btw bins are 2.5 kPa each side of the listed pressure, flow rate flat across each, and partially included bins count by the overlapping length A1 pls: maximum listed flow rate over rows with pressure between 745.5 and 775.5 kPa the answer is 440.3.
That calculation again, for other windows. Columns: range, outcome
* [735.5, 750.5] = 440.1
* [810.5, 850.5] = 485.7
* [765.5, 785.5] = 482.3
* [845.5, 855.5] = 435.1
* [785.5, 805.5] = 476.2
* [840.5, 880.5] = 455.4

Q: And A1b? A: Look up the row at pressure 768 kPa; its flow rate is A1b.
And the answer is 433.7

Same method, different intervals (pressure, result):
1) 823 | 478.7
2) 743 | 430.1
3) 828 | 457.6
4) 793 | 465.4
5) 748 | 440.1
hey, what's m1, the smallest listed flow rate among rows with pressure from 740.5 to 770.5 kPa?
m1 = 410.6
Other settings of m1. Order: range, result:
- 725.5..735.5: 434.9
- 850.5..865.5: 422.7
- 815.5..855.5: 432.2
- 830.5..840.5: 472.4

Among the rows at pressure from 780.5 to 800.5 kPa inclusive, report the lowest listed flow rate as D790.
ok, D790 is 465.4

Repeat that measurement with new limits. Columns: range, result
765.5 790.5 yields 433.7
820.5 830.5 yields 457.6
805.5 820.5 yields 477.3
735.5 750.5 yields 423.8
